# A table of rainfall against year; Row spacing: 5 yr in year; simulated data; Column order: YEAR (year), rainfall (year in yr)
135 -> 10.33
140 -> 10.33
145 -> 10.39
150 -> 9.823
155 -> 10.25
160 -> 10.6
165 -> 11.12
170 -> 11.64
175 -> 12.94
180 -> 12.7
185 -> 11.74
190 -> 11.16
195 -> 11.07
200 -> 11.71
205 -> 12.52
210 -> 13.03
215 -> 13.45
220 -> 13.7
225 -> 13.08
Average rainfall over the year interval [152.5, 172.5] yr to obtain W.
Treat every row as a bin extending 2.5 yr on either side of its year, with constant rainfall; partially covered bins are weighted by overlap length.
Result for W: 10.9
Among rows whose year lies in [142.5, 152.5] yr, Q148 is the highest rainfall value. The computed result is 10.39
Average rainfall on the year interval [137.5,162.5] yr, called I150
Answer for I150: 10.3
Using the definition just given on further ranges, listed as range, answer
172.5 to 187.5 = 12.5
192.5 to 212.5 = 12.1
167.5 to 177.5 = 12.3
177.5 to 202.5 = 11.7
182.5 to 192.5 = 11.4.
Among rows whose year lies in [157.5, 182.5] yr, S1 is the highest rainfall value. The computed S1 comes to 12.94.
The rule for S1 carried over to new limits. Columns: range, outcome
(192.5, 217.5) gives 13.45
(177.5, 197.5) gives 12.7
